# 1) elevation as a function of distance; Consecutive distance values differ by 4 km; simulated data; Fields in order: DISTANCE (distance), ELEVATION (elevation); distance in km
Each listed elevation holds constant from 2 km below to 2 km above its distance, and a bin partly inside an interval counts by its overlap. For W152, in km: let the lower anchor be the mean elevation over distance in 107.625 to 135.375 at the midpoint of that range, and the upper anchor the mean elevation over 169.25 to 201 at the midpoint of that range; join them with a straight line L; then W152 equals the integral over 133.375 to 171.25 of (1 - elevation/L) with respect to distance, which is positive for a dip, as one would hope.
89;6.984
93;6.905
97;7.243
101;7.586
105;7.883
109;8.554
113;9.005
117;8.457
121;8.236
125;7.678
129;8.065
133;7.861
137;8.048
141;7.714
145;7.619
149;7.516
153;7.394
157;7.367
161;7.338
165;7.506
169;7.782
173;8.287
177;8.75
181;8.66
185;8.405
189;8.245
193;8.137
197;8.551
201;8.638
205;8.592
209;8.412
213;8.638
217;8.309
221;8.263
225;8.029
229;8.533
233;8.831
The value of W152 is 3.3 km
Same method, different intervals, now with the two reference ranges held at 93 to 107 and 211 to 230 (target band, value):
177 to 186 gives -0.59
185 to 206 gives -0.66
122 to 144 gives -0.47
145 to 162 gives 0.93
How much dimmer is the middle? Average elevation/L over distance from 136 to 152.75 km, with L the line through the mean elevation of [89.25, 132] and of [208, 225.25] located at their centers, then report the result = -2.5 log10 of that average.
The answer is 0.05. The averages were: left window 7.92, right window 8.36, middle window 7.67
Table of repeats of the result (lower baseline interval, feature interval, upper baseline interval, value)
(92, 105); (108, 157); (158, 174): -0.064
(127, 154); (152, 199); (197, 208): 0.024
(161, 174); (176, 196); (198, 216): -0.041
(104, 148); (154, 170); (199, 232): 0.105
